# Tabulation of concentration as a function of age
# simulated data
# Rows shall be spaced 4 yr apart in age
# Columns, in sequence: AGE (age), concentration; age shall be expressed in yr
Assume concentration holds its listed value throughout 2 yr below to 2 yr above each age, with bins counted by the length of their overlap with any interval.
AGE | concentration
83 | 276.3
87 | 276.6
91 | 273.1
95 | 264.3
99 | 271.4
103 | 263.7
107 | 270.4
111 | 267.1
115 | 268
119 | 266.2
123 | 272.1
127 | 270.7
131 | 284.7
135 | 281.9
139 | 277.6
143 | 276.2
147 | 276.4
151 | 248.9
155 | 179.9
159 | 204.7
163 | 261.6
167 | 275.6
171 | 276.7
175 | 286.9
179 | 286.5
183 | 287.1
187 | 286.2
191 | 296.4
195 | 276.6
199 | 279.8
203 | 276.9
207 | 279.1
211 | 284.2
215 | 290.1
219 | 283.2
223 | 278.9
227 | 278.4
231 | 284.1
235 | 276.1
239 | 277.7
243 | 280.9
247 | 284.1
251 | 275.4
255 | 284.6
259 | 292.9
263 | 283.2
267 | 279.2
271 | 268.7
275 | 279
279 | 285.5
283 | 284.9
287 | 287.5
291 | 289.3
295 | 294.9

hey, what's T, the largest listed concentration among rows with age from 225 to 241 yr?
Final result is 284.1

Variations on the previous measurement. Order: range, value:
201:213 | 284.2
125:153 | 284.7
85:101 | 276.6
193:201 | 279.8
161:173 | 276.7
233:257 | 284.6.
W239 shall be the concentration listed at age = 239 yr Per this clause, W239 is 277.7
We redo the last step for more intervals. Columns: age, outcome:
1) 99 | 271.4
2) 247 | 284.1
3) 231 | 284.1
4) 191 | 296.4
